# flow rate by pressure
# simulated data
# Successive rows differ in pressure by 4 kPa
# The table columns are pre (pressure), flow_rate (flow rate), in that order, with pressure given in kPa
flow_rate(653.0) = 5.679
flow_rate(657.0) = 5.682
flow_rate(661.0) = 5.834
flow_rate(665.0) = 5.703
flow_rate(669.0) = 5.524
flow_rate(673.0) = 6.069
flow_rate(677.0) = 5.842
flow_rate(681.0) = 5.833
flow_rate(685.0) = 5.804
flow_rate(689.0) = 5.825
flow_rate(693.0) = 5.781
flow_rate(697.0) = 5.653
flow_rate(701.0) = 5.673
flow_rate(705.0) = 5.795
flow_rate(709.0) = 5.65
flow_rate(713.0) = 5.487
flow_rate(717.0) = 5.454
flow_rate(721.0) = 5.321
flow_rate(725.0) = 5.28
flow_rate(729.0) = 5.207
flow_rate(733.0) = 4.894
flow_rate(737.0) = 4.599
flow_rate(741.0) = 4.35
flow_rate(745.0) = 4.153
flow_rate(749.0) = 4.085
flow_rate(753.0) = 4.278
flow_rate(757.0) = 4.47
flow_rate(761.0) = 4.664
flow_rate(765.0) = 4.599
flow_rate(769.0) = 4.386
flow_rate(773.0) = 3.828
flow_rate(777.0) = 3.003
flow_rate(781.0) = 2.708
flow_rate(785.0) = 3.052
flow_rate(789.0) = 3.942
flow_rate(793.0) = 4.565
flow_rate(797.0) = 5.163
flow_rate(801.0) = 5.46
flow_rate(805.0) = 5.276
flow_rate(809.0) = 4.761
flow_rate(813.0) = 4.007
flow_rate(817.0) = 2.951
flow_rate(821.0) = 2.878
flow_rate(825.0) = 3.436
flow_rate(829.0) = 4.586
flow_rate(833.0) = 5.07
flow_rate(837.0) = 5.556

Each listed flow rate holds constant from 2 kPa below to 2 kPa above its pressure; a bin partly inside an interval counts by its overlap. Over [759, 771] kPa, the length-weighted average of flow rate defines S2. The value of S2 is 4.55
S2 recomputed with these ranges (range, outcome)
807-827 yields 3.61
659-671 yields 5.69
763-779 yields 3.95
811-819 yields 3.48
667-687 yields 5.81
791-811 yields 5.04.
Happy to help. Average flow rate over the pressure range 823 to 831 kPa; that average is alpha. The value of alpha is 4.01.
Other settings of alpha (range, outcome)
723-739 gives 5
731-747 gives 4.5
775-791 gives 3.18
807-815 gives 4.38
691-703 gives 5.7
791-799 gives 4.86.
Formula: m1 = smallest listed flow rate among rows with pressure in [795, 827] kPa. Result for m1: 2.878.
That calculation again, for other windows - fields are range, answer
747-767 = 4.085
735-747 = 4.153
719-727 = 5.28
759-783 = 2.708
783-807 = 3.052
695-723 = 5.321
